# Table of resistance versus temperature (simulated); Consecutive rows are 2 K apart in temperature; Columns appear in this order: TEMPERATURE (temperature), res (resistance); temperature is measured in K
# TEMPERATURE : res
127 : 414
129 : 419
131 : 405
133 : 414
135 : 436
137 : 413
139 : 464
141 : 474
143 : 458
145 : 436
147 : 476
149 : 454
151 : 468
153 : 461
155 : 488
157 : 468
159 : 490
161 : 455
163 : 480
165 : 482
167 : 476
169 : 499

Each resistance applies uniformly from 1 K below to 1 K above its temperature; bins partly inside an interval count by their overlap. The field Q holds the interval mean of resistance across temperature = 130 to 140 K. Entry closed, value 426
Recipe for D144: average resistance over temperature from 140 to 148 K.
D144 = 461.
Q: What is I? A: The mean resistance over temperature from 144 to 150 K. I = 455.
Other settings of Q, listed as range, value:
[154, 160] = 482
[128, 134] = 413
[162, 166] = 481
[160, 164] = 468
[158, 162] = 472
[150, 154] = 464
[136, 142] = 450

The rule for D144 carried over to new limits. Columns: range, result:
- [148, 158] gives 468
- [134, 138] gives 424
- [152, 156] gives 474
